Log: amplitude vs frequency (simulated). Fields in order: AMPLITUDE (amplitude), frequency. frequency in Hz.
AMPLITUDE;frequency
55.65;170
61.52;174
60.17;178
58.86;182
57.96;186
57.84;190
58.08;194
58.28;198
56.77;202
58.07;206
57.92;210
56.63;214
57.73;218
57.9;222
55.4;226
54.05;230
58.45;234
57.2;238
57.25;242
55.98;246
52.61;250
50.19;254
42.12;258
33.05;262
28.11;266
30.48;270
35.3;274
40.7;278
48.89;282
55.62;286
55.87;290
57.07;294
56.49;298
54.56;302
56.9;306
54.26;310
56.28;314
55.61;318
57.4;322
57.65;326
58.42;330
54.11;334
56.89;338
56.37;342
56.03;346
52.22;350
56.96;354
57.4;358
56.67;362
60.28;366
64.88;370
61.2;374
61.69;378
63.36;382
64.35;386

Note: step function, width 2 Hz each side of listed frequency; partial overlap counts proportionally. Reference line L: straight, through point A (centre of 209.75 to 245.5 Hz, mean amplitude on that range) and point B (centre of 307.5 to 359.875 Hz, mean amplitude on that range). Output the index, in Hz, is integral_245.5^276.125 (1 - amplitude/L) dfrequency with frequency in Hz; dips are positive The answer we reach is 8.87 Hz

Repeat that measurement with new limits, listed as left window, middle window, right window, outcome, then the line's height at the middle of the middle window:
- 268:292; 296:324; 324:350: -2.9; 50.7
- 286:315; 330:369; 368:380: 2.4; 60.4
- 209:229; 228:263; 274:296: 1.7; 54.2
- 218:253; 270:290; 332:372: 4.2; 56.5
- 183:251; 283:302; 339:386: 0.8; 58.1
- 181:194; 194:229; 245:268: -2.9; 52.9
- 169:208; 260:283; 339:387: 9.1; 58.7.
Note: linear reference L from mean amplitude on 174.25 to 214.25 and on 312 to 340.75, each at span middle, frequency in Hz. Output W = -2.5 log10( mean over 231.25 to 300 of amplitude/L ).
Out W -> 0.19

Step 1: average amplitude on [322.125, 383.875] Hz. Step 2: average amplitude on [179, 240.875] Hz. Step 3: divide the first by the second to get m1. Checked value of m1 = 1.01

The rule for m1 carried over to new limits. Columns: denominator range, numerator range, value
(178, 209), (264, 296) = 0.76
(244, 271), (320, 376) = 1.36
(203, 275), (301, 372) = 1.13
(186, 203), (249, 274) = 0.67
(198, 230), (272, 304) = 0.89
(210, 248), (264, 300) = 0.80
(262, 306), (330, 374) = 1.24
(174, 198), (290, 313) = 0.95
